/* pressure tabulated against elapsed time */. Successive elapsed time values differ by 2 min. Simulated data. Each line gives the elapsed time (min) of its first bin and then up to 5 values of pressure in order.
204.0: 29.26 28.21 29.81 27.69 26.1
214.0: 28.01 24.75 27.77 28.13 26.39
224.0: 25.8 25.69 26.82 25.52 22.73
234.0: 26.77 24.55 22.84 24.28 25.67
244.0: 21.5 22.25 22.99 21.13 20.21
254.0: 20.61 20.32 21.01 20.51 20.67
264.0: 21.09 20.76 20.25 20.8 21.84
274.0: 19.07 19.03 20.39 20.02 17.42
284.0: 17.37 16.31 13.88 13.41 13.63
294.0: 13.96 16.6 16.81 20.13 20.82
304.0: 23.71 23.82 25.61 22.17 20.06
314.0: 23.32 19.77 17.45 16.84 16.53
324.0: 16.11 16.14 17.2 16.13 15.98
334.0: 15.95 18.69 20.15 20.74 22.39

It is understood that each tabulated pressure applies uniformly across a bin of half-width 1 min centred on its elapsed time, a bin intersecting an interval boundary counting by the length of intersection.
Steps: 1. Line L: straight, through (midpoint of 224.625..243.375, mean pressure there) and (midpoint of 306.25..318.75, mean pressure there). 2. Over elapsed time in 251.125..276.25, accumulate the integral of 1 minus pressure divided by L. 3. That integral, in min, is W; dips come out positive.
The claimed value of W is 3.35 min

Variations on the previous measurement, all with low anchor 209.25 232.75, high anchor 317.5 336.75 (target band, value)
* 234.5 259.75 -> 1.7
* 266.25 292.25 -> 3.6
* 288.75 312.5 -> -0.3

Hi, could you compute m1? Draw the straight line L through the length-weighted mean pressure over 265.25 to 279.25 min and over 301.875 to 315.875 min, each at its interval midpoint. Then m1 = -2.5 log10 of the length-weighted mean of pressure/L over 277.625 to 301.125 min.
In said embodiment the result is 0.28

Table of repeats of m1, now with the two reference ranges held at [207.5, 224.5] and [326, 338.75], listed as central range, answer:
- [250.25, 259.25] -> 0.158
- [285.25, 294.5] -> 0.416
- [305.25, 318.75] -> -0.151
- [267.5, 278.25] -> 0.105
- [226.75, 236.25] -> 0.019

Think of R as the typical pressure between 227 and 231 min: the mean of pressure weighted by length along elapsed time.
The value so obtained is 26.2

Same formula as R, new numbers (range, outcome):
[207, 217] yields 27.3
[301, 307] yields 22.8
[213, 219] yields 26.8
